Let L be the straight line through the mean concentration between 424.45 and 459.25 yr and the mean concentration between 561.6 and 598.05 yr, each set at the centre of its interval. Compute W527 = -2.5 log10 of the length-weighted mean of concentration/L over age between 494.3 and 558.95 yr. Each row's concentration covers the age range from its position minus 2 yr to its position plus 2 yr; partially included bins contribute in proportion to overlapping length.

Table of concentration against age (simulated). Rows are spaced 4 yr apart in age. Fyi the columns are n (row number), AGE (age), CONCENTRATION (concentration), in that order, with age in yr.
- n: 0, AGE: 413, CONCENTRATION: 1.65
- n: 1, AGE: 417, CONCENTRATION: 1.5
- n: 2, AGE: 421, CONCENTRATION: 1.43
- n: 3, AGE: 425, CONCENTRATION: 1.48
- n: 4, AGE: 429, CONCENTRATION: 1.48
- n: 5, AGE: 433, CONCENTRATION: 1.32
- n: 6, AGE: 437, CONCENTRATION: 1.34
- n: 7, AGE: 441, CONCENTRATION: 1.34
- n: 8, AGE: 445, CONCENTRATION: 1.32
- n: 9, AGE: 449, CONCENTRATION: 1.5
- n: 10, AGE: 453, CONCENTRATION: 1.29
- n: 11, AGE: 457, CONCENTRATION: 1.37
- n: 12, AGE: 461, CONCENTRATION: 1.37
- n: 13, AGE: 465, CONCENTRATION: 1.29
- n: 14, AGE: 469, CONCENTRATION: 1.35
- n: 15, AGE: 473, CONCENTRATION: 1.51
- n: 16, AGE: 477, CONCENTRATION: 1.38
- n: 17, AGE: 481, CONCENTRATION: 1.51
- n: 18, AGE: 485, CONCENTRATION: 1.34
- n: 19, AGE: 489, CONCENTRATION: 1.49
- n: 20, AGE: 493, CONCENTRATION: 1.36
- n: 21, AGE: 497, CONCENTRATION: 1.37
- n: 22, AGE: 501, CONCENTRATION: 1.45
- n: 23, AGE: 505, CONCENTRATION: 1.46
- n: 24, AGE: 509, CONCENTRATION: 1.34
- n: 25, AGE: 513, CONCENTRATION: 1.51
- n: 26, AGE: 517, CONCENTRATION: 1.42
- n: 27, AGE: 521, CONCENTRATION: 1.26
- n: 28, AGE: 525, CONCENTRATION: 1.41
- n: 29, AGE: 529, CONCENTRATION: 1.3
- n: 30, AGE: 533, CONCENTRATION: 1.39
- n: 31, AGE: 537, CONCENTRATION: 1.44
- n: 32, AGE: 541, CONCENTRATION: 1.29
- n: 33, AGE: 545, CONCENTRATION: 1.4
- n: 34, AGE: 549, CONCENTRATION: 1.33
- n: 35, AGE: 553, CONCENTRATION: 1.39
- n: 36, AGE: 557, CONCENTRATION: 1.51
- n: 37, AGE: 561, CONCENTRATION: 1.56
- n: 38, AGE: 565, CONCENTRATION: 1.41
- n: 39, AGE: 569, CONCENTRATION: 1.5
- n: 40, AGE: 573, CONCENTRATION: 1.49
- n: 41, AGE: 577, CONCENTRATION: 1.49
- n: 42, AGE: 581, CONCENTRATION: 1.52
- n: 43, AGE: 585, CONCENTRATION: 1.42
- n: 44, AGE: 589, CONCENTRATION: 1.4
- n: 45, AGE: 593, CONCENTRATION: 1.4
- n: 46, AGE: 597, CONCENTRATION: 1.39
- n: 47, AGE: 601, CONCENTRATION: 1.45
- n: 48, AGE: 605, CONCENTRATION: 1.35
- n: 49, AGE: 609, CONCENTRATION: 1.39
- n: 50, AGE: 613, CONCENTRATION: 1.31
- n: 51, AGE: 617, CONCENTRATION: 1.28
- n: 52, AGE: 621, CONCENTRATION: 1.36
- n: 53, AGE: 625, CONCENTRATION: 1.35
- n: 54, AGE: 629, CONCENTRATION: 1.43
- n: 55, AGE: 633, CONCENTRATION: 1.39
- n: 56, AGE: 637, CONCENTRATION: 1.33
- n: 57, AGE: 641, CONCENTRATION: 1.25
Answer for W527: 0.02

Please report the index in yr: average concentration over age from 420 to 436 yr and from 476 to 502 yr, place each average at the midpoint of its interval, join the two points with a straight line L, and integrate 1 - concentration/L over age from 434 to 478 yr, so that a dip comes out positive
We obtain 1.57 yr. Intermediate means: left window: 1.42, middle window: 1.37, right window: 1.41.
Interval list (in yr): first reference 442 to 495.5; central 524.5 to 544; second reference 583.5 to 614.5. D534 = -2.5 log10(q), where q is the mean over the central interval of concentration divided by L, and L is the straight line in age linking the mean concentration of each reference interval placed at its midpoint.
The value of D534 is 0.020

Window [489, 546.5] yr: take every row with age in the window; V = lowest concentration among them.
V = 1.26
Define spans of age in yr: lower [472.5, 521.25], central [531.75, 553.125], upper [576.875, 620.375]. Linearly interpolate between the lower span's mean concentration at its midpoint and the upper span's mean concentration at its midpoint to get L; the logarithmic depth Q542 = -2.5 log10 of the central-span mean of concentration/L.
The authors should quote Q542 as 0.03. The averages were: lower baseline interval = 1.42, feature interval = 1.37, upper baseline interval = 1.39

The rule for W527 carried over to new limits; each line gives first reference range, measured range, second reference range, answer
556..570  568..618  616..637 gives 0.01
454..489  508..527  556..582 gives 0.04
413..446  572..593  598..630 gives -0.06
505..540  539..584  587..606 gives -0.04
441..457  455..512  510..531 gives -0.02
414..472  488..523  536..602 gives 0.01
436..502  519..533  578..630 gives 0.04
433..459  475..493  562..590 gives -0.03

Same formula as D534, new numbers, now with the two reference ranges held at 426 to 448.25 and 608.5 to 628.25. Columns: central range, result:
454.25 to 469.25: 0.02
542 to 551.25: 0.00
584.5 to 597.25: -0.05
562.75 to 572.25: -0.09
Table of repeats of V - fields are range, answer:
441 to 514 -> 1.29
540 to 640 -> 1.28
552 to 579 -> 1.39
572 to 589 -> 1.4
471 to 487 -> 1.34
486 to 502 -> 1.36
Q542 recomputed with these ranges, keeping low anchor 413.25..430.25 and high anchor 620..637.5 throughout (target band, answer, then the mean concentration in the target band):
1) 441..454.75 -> 0.083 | 1.37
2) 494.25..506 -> 0.021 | 1.42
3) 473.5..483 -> 0.003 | 1.46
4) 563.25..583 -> -0.057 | 1.48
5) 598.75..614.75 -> 0.010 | 1.38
